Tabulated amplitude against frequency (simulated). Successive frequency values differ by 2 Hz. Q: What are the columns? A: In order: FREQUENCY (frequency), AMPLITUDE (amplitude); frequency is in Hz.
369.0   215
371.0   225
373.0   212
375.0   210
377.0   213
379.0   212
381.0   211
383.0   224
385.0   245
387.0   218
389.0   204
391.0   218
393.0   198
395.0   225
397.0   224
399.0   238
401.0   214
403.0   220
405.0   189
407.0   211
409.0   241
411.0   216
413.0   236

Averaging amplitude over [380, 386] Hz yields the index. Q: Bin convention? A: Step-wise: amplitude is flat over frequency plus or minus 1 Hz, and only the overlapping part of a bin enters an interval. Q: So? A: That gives 227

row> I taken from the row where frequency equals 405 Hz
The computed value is 189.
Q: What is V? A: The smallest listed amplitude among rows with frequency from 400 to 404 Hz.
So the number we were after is 214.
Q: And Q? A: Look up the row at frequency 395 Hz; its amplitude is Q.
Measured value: 225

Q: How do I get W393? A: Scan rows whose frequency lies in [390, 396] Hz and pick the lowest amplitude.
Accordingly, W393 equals 198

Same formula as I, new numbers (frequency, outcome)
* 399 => 238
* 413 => 236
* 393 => 198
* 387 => 218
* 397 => 224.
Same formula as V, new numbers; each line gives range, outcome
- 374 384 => 210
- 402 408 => 189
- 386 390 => 204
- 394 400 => 224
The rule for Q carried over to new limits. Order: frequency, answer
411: 216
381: 211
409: 241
